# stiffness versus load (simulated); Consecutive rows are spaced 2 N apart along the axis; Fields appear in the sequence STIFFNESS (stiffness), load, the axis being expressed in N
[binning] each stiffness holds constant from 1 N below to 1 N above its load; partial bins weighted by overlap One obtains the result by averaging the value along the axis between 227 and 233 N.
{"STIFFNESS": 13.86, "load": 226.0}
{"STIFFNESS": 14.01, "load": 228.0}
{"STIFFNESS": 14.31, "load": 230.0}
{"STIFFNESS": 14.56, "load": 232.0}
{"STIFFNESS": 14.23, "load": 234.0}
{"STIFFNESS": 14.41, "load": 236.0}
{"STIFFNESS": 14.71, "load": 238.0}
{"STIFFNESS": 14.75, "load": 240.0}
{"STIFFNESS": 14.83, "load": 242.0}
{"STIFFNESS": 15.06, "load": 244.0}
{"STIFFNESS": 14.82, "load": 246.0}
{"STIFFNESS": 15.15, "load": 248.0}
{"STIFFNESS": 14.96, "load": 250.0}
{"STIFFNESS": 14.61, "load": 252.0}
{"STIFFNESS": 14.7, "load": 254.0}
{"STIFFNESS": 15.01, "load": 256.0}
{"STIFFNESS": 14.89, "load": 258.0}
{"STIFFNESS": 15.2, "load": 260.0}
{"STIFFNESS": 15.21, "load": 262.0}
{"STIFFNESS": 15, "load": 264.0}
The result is 14.3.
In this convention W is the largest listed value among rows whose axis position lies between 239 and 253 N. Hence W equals 15.15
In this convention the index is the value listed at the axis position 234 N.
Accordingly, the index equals 14.23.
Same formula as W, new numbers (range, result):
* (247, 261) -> 15.2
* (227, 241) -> 14.75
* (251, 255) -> 14.7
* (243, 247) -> 15.06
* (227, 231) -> 14.31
